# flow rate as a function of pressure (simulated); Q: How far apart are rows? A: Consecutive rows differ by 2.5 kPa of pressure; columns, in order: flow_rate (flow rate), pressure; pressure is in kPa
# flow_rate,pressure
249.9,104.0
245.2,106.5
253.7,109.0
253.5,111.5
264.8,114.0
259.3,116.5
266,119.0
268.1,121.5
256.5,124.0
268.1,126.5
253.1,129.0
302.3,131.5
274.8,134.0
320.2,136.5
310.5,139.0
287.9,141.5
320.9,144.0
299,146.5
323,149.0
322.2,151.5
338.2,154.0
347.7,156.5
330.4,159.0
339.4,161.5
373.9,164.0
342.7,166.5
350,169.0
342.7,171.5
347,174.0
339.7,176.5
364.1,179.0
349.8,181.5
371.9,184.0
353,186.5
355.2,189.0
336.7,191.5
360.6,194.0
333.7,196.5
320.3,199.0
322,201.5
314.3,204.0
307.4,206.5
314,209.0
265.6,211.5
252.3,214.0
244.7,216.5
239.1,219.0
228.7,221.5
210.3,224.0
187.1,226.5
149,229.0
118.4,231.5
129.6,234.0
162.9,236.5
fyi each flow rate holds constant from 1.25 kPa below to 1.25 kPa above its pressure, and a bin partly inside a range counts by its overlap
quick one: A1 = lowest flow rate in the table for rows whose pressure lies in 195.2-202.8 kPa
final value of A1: 320.3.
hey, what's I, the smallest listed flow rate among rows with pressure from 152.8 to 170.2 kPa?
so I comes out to 330.4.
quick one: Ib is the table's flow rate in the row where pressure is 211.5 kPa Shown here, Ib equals 265.6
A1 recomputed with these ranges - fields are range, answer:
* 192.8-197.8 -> 333.7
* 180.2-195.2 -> 336.7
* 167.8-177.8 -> 339.7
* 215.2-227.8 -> 187.1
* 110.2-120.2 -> 253.5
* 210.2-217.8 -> 244.7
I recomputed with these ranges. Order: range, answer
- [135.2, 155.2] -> 287.9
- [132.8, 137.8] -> 274.8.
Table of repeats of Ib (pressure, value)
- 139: 310.5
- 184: 371.9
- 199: 320.3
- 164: 373.9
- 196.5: 333.7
